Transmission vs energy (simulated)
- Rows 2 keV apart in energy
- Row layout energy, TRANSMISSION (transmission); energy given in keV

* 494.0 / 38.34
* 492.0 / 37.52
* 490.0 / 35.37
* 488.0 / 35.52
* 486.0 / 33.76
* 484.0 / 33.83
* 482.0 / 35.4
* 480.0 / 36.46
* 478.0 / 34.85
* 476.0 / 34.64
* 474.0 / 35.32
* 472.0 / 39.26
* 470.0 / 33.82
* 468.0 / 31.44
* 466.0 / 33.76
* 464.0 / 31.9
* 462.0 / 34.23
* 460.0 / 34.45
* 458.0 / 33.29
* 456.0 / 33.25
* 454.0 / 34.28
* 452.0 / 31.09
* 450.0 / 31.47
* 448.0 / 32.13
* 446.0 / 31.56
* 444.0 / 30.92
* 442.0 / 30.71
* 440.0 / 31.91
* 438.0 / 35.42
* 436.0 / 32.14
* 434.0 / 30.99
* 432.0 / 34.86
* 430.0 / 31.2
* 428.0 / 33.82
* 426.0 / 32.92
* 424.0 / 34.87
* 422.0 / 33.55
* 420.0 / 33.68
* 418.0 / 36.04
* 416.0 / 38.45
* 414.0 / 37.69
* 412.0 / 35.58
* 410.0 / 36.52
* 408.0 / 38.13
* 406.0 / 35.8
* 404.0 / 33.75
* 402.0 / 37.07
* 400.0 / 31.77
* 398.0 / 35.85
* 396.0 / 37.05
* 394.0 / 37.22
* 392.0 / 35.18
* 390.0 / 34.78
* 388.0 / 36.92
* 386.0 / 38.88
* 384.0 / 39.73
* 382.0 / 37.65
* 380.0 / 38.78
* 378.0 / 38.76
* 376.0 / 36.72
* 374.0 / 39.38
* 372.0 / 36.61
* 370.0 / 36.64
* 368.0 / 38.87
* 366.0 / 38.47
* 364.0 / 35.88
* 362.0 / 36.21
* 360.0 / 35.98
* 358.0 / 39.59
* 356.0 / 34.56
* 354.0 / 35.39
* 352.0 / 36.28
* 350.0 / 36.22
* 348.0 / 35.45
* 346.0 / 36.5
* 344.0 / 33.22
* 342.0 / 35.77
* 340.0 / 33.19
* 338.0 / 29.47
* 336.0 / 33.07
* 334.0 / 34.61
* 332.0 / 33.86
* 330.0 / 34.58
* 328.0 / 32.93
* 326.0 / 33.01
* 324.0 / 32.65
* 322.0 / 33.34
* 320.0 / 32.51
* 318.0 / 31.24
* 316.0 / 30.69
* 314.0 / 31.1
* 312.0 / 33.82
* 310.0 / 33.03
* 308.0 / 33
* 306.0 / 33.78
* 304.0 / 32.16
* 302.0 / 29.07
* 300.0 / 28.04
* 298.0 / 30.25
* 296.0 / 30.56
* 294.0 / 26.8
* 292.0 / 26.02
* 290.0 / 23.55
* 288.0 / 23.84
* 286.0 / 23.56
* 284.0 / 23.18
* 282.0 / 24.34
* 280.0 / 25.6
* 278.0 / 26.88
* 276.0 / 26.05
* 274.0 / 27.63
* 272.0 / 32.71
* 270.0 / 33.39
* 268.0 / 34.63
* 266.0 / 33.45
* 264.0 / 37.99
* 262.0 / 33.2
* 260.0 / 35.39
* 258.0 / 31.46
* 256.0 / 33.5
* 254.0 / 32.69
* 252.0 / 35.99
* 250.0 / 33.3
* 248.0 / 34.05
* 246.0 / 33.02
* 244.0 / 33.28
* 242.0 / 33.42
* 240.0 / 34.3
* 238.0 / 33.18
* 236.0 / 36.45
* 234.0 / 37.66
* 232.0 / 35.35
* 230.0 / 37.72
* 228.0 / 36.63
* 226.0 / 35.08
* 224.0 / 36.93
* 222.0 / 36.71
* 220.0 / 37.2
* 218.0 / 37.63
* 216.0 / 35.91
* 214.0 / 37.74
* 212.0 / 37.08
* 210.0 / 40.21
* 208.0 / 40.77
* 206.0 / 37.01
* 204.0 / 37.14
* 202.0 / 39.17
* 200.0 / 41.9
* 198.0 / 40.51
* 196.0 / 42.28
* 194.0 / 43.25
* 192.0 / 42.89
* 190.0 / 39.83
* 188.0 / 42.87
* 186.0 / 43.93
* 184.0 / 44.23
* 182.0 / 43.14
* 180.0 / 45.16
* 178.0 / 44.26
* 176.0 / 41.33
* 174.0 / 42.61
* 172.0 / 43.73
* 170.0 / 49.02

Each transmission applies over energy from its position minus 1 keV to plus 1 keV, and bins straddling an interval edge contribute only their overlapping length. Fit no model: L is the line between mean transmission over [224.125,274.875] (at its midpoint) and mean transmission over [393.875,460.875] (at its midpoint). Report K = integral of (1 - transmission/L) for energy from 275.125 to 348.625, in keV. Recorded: 7.9 keV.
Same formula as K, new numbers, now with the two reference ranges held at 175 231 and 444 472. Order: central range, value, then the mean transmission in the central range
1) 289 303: 3.6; 27.8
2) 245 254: 1.1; 33.9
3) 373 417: -2.8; 36.9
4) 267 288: 5.7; 27.6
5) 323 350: 1.8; 33.8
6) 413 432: -0.4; 34.7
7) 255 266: 1.2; 34.2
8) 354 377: -1.0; 37.1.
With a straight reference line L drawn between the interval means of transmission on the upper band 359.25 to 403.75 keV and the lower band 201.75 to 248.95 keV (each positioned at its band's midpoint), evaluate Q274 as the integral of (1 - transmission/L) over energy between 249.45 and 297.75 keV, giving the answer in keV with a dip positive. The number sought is 8.9 keV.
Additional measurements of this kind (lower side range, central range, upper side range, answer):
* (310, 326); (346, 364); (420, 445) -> -2.1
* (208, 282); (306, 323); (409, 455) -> 0.8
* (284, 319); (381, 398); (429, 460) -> -3.2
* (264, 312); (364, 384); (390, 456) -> -3.5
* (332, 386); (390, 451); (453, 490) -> 1.7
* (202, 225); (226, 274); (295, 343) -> 2.0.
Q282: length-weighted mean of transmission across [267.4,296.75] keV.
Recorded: 27.1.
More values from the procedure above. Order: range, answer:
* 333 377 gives 35.8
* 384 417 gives 36.4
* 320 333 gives 33.3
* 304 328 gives 32.6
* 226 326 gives 31.6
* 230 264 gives 34.4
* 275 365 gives 31.6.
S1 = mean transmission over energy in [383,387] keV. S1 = 39.3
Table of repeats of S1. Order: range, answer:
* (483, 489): 34.4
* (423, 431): 33.2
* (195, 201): 41.6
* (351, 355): 35.8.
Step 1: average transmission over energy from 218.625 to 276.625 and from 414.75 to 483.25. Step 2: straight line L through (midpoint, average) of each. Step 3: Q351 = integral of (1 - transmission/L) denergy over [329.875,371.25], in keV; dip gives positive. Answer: -1.8 keV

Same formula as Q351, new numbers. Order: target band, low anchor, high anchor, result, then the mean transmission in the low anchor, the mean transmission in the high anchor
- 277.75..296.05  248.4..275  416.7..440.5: 4.59 keV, 33.5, 33.5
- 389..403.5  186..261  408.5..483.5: -0.36 keV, 37.1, 33.9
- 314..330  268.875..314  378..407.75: -0.72 keV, 28.6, 36.6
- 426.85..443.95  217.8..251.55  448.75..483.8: 0.84 keV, 35.4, 34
